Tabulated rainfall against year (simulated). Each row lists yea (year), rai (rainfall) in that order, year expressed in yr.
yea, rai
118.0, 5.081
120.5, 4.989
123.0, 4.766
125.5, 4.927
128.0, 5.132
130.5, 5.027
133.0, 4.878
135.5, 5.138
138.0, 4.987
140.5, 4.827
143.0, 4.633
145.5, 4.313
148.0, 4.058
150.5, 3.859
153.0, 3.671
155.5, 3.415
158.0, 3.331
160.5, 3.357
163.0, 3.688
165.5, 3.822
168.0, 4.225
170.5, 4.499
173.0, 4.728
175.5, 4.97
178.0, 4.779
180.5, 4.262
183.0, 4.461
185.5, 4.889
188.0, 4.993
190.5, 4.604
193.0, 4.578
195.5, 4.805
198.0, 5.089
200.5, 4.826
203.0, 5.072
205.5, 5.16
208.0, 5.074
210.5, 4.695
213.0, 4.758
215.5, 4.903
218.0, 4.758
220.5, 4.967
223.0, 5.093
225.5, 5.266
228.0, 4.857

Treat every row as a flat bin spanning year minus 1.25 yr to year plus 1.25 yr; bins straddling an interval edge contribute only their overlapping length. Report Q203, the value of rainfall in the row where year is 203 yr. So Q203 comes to 5.072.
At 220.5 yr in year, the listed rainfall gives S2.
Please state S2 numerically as 4.967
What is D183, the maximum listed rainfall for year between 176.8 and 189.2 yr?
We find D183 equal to 4.993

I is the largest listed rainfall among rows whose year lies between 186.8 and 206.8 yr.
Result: 5.16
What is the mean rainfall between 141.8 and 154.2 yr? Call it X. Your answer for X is 4.11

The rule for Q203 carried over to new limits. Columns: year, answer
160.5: 3.357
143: 4.633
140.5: 4.827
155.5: 3.415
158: 3.331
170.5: 4.499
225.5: 5.266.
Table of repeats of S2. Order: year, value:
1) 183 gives 4.461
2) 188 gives 4.993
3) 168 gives 4.225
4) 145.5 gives 4.313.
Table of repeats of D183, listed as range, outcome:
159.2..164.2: 3.688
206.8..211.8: 5.074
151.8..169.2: 4.225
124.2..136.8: 5.138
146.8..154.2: 4.058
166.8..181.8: 4.97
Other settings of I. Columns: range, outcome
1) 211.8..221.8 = 4.967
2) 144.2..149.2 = 4.313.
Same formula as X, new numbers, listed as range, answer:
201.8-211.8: 5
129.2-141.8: 4.97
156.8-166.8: 3.55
